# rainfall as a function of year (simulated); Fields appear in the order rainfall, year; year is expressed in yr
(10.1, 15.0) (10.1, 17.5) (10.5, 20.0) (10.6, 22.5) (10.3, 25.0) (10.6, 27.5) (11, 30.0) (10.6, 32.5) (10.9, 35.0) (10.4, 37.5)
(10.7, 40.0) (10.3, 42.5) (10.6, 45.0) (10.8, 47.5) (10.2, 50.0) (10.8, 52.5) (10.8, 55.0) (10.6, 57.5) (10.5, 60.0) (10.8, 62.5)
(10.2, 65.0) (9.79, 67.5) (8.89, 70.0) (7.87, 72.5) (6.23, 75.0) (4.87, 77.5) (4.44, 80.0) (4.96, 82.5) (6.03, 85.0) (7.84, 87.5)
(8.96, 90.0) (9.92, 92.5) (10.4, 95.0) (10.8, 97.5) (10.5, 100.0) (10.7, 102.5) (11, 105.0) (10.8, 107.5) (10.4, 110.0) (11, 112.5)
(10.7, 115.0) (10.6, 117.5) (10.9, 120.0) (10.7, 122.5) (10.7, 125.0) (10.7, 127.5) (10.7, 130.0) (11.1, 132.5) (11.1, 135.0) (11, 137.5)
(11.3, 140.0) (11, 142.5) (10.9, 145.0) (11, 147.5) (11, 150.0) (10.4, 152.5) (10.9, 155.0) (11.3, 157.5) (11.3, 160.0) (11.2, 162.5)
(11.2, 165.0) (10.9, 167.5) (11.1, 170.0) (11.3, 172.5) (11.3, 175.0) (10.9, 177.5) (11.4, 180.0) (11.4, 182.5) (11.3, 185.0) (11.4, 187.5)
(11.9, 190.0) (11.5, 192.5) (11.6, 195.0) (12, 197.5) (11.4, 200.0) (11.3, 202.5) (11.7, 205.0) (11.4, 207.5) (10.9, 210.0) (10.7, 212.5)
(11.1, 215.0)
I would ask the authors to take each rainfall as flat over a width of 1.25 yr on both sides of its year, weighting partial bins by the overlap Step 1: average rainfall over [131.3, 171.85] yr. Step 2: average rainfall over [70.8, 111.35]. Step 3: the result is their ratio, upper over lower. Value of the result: 1.30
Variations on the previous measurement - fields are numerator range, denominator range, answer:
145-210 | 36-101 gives 1.23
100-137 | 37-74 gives 1.06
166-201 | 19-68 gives 1.08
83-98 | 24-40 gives 0.82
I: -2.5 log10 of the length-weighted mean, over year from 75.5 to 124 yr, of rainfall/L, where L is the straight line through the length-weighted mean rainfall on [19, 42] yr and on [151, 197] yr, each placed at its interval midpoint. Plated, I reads 0.19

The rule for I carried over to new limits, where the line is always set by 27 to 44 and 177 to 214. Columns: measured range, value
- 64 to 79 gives 0.343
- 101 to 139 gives 0.023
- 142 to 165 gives 0.018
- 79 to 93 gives 0.493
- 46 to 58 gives 0.008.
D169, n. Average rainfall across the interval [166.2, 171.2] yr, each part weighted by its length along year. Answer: 11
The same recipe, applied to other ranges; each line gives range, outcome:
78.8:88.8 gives 5.84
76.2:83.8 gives 4.77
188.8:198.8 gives 11.7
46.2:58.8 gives 10.6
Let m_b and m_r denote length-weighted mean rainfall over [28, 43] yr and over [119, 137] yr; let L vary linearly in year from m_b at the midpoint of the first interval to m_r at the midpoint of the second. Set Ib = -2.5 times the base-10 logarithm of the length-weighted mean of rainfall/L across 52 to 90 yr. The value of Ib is 0.28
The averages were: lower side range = 10.7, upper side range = 10.8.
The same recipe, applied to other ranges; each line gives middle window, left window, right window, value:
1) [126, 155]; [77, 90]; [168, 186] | -0.19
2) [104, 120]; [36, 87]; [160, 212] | -0.09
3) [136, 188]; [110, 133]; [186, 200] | 0.01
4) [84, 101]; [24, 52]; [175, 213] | 0.18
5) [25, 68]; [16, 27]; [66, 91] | -0.19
